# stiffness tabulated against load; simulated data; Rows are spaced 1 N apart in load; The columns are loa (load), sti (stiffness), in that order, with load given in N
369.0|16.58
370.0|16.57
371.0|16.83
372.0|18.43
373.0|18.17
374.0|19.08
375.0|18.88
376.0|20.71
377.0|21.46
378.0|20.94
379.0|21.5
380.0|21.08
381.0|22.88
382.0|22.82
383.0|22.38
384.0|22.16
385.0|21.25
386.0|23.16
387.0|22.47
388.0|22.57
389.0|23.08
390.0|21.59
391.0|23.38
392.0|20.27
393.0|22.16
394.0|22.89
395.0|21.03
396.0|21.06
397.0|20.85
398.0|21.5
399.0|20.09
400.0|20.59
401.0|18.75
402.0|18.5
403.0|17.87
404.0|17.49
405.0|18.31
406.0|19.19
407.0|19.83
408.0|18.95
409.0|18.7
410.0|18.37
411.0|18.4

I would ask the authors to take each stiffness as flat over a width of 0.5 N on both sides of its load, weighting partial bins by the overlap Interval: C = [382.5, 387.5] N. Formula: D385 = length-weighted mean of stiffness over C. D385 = 22.3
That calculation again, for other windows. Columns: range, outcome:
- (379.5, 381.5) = 22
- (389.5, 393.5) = 21.8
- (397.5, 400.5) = 20.7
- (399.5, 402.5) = 19.3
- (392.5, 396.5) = 21.8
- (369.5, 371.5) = 16.7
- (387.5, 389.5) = 22.8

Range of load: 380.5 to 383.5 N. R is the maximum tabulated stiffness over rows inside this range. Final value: 22.88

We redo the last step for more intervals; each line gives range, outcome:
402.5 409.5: 19.83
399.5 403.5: 20.59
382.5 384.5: 22.38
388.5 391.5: 23.38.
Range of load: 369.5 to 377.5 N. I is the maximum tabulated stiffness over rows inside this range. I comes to 21.46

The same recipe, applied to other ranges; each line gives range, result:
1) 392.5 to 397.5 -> 22.89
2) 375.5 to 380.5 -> 21.5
